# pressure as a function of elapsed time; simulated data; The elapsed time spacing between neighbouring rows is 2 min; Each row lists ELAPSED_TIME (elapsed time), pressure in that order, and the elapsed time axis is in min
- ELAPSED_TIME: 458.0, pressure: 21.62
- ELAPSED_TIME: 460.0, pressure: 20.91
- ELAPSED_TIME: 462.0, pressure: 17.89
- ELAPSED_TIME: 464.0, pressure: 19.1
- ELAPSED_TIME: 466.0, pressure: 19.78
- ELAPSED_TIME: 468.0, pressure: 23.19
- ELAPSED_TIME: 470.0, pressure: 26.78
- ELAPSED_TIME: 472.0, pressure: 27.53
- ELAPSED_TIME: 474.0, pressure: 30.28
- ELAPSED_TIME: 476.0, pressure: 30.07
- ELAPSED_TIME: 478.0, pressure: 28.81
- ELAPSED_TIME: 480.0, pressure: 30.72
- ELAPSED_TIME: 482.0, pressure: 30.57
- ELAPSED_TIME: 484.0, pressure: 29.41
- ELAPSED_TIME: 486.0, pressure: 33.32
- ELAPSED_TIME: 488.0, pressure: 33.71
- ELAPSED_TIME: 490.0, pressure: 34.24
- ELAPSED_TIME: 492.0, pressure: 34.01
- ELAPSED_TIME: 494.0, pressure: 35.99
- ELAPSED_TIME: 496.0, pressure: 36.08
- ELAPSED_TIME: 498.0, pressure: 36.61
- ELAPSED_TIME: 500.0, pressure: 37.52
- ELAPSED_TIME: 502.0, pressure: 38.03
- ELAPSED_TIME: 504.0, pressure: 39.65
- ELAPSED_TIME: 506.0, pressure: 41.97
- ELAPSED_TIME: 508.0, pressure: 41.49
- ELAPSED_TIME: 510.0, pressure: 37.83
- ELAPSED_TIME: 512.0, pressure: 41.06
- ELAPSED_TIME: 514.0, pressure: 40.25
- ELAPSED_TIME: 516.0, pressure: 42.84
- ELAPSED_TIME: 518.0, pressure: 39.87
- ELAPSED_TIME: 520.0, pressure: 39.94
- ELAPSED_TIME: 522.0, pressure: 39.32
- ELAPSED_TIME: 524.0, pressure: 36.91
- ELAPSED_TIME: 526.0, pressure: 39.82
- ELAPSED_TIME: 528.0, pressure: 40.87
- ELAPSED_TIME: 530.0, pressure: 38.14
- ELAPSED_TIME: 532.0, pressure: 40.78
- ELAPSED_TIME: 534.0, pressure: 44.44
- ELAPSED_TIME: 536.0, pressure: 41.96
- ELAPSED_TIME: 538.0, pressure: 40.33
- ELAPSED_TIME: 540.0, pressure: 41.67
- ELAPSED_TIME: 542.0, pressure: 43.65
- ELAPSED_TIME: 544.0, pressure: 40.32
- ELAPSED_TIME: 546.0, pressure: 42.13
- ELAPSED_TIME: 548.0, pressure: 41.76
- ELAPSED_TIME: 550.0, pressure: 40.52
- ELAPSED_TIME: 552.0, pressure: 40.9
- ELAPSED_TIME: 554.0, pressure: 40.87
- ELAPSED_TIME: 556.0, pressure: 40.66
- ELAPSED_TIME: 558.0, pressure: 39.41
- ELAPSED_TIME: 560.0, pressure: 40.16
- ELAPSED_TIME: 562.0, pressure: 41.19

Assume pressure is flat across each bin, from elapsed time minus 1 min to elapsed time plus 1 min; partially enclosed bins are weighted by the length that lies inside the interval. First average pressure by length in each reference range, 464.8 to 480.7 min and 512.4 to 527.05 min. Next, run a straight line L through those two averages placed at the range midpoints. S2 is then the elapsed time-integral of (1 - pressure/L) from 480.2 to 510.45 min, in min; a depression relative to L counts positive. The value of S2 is -2.4 min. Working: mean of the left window 27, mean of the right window 39.9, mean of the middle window 35.9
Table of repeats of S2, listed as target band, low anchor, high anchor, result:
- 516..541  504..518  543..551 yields 0.3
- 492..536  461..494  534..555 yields -4.9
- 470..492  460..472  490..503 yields -1.6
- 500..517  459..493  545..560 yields -3.6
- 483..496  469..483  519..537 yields -0.6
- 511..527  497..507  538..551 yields -0.1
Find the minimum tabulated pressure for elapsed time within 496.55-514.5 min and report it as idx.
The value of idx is 36.61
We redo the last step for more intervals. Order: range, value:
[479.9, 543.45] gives 29.41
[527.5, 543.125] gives 38.14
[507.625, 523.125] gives 37.83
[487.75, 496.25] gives 33.71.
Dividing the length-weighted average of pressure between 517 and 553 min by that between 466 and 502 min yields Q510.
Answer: 1.3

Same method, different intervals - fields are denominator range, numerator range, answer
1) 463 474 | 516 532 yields 1.66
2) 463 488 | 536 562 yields 1.48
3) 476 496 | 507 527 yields 1.23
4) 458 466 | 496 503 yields 1.89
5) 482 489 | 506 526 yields 1.25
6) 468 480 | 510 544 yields 1.43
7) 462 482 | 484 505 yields 1.37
